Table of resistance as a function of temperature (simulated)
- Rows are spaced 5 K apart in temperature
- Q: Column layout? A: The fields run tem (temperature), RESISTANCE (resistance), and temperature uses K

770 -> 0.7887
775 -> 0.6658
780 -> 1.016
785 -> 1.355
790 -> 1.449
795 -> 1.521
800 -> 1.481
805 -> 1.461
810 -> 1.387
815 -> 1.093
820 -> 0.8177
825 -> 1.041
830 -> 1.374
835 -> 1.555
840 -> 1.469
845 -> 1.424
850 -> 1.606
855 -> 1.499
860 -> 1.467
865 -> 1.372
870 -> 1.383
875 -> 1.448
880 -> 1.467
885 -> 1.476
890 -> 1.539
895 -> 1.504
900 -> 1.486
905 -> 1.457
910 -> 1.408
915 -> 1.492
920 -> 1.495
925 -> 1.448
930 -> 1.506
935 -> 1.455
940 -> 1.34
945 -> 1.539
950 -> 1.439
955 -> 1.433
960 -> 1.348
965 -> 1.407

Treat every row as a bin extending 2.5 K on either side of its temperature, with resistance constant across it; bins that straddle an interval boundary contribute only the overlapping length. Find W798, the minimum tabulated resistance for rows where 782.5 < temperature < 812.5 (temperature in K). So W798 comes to 1.355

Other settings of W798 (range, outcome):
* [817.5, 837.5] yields 0.8177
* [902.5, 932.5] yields 1.408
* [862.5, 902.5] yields 1.372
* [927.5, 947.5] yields 1.34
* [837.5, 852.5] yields 1.424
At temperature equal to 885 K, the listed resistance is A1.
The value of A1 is 1.476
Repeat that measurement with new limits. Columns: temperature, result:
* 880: 1.467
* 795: 1.521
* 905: 1.457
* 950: 1.439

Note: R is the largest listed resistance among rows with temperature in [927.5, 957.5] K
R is 1.539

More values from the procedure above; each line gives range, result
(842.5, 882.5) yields 1.606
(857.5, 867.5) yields 1.467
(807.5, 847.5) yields 1.555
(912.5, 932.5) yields 1.506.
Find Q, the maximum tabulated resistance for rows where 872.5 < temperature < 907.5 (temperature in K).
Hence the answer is 1.539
